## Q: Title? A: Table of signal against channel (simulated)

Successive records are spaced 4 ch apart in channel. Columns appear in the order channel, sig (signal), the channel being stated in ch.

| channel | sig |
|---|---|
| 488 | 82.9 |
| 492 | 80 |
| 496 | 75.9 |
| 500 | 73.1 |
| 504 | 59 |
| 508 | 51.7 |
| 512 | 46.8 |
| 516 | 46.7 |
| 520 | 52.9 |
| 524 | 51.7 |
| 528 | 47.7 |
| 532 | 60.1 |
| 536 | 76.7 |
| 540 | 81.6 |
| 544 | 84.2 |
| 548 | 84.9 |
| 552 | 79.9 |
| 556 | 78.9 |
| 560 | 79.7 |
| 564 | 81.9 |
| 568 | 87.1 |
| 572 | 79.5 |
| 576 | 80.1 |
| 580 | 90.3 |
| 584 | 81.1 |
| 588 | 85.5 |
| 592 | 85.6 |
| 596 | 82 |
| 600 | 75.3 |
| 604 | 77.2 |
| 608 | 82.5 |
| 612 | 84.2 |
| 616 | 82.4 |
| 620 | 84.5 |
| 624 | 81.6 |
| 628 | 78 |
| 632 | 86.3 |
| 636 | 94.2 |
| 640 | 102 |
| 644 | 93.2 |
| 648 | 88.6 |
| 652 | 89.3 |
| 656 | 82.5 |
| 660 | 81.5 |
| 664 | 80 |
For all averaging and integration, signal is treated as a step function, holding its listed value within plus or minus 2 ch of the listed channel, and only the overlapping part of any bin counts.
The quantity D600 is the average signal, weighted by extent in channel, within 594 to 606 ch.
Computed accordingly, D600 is 78.2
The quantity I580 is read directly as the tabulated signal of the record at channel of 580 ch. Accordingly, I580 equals 90.3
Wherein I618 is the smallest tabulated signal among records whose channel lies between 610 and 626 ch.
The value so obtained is 81.6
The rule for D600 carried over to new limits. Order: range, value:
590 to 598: 83.8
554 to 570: 81.9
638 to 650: 94.6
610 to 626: 83.2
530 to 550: 77.5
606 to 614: 83.3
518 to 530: 50.8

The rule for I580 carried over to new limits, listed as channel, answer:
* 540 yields 81.6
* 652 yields 89.3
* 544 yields 84.2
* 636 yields 94.2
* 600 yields 75.3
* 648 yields 88.6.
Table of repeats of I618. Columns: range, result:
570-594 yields 79.5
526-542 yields 47.7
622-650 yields 78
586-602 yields 75.3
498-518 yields 46.7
